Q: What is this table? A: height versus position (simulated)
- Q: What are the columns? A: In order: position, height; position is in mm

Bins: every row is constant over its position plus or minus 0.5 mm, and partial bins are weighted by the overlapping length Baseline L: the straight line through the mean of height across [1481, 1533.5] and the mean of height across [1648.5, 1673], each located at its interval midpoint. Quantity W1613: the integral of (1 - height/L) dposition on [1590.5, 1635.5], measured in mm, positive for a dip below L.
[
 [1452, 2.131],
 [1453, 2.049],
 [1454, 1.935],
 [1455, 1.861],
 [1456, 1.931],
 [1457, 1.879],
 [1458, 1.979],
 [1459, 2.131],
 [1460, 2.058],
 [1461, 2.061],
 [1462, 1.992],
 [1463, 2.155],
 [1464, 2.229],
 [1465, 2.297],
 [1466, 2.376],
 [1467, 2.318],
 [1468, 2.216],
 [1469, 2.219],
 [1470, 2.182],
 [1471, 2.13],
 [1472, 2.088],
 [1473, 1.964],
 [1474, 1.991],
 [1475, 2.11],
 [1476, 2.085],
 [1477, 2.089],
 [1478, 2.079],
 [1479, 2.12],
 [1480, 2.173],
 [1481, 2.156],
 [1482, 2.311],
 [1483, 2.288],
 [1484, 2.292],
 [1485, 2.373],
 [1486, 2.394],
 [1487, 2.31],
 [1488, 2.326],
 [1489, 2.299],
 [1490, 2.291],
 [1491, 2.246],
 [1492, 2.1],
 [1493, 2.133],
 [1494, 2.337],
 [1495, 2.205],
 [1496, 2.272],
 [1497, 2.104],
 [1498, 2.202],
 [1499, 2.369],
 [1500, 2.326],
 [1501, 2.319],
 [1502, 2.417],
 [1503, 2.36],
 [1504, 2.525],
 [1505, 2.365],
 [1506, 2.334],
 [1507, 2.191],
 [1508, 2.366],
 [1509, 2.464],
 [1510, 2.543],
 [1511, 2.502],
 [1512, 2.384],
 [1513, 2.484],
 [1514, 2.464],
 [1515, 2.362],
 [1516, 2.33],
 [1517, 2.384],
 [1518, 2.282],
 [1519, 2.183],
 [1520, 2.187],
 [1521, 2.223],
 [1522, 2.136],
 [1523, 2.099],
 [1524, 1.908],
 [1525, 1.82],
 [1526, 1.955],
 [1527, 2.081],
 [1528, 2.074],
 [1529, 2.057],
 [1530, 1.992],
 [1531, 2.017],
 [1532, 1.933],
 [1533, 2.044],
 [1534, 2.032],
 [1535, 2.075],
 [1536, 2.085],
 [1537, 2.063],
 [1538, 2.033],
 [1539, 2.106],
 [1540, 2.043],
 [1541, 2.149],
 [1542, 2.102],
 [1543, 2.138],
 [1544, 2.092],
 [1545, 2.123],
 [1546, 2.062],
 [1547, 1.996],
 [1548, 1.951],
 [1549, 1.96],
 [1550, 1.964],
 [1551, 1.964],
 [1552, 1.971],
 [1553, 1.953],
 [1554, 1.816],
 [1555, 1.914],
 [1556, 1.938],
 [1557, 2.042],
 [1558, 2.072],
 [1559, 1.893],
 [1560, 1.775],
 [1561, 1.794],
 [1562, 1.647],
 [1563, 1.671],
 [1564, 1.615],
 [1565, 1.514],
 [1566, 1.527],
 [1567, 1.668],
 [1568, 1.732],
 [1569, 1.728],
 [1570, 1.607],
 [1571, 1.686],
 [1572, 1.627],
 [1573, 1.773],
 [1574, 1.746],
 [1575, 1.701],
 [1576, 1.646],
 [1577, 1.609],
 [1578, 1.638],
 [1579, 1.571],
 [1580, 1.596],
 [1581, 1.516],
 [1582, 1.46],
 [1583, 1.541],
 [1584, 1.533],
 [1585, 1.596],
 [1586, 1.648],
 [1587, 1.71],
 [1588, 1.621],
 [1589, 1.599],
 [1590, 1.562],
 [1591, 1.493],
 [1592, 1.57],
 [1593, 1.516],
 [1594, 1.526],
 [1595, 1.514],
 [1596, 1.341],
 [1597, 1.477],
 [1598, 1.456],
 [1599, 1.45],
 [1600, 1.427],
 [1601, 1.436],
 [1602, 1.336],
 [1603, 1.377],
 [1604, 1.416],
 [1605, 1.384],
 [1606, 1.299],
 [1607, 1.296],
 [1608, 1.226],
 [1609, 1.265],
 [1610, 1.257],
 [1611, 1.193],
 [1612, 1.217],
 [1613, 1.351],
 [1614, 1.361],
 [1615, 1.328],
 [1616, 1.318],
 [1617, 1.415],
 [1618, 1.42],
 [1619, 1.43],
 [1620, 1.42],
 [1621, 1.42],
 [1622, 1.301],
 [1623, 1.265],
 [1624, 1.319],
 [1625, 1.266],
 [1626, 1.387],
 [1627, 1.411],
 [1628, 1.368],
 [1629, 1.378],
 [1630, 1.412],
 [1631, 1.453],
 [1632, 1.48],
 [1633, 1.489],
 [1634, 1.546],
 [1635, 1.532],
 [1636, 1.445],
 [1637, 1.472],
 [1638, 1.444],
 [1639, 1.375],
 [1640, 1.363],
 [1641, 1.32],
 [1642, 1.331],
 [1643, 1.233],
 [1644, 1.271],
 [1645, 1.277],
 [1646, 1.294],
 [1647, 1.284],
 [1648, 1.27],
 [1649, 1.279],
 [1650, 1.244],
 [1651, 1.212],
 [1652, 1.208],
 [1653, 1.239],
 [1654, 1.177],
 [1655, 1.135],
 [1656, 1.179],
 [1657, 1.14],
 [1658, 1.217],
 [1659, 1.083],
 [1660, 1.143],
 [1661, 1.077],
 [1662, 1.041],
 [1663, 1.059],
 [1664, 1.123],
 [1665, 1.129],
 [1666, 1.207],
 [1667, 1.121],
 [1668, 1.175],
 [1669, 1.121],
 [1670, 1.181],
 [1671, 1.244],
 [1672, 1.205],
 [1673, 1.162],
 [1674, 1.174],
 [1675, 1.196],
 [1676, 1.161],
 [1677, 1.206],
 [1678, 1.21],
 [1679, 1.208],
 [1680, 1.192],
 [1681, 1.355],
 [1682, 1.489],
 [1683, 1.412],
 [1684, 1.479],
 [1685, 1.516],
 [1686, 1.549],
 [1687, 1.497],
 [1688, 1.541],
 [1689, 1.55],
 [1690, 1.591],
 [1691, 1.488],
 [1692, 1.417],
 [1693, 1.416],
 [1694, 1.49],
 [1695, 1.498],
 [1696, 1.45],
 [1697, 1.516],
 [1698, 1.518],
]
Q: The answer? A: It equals 3.20 mm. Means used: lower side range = 2.25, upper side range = 1.16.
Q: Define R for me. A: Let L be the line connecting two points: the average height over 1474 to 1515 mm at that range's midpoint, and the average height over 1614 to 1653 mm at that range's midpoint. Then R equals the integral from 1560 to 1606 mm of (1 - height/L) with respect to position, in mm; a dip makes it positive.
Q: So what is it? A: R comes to 3.5 mm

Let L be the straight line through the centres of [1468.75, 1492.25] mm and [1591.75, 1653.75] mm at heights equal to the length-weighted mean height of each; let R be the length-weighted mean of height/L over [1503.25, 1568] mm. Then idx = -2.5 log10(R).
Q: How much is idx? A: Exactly -0.11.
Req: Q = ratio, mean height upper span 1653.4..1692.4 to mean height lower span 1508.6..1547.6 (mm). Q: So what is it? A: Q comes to 0.59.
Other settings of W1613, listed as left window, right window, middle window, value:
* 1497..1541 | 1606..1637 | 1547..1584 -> 1.7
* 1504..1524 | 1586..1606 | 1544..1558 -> -0.3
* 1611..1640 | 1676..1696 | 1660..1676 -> 3.0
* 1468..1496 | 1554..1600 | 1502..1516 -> -2.5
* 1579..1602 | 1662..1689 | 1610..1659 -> 2.2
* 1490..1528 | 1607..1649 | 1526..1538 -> 0.3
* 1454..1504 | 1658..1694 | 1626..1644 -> 0.7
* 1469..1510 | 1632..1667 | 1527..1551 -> -1.3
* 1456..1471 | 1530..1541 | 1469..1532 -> -4.0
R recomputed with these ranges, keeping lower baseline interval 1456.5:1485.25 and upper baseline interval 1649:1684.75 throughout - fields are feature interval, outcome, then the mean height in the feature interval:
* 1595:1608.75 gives 1.22 mm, 1.38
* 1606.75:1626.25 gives 1.63 mm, 1.32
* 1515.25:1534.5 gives -2.11 mm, 2.09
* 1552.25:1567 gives -0.65 mm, 1.8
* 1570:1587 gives 0.08 mm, 1.62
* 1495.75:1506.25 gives -1.71 mm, 2.33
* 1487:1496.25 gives -0.91 mm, 2.25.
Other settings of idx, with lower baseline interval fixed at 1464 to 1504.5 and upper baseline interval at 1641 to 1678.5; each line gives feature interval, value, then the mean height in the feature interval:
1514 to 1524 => -0.11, 2.24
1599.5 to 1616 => 0.14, 1.32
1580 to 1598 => 0.05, 1.54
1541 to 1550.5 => -0.10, 2.05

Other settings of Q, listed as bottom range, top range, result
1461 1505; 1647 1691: 0.56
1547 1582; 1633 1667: 0.71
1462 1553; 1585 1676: 0.61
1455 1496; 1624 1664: 0.60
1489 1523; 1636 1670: 0.53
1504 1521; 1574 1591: 0.68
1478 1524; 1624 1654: 0.59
